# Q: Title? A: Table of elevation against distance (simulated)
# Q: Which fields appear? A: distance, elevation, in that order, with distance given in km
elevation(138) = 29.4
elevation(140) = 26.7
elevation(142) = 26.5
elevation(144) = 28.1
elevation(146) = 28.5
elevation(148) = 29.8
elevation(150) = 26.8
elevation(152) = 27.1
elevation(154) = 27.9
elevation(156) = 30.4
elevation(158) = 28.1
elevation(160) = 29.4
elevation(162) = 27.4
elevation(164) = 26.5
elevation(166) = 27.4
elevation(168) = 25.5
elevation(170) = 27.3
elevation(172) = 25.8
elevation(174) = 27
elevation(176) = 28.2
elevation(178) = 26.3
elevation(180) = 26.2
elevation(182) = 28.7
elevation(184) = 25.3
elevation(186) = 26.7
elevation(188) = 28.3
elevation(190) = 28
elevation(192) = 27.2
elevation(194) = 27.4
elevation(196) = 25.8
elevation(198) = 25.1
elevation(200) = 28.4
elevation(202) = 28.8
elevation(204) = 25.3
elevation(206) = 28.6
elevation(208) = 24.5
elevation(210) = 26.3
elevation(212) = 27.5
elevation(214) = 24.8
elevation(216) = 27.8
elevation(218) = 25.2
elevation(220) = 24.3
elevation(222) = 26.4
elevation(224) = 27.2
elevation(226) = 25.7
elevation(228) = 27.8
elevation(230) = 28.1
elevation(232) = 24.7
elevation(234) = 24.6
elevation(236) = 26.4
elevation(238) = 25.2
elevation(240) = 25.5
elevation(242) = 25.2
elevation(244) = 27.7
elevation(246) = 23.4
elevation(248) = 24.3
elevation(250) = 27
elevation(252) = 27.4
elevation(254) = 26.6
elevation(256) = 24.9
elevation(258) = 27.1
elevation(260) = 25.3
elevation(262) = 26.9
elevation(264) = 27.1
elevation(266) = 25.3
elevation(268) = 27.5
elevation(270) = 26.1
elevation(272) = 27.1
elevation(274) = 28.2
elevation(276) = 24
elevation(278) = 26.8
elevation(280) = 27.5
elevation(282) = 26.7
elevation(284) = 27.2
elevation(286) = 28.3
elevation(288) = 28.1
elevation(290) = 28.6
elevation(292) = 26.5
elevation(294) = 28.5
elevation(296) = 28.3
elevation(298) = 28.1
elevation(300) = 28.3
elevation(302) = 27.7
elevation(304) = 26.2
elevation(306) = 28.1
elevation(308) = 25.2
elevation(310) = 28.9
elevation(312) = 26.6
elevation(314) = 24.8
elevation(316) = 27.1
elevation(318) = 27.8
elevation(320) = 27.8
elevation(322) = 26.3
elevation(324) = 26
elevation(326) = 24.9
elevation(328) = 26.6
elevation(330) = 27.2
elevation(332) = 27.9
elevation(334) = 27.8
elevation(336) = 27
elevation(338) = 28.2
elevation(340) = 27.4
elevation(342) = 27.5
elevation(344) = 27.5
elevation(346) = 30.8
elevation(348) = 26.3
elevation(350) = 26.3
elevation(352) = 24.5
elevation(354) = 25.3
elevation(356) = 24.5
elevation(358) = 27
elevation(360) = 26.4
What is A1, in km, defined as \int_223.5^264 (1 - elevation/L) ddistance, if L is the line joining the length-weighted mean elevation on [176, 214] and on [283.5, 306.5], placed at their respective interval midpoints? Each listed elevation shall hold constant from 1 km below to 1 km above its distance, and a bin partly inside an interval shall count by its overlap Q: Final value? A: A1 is 1.9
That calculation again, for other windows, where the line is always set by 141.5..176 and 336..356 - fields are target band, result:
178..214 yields 0.84 km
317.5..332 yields 0.18 km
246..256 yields 0.52 km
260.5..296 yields 0.15 km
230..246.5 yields 1.08 km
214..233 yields 0.79 km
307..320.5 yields 0.11 km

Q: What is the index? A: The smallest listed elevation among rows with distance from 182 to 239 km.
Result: 24.3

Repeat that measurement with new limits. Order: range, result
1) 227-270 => 23.4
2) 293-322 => 24.8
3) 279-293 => 26.5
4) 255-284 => 24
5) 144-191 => 25.3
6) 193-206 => 25.1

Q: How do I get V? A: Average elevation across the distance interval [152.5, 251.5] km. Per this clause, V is 26.7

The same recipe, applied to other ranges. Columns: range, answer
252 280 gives 26.5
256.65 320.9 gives 27.1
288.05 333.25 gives 27.2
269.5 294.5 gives 27.2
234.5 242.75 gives 25.5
